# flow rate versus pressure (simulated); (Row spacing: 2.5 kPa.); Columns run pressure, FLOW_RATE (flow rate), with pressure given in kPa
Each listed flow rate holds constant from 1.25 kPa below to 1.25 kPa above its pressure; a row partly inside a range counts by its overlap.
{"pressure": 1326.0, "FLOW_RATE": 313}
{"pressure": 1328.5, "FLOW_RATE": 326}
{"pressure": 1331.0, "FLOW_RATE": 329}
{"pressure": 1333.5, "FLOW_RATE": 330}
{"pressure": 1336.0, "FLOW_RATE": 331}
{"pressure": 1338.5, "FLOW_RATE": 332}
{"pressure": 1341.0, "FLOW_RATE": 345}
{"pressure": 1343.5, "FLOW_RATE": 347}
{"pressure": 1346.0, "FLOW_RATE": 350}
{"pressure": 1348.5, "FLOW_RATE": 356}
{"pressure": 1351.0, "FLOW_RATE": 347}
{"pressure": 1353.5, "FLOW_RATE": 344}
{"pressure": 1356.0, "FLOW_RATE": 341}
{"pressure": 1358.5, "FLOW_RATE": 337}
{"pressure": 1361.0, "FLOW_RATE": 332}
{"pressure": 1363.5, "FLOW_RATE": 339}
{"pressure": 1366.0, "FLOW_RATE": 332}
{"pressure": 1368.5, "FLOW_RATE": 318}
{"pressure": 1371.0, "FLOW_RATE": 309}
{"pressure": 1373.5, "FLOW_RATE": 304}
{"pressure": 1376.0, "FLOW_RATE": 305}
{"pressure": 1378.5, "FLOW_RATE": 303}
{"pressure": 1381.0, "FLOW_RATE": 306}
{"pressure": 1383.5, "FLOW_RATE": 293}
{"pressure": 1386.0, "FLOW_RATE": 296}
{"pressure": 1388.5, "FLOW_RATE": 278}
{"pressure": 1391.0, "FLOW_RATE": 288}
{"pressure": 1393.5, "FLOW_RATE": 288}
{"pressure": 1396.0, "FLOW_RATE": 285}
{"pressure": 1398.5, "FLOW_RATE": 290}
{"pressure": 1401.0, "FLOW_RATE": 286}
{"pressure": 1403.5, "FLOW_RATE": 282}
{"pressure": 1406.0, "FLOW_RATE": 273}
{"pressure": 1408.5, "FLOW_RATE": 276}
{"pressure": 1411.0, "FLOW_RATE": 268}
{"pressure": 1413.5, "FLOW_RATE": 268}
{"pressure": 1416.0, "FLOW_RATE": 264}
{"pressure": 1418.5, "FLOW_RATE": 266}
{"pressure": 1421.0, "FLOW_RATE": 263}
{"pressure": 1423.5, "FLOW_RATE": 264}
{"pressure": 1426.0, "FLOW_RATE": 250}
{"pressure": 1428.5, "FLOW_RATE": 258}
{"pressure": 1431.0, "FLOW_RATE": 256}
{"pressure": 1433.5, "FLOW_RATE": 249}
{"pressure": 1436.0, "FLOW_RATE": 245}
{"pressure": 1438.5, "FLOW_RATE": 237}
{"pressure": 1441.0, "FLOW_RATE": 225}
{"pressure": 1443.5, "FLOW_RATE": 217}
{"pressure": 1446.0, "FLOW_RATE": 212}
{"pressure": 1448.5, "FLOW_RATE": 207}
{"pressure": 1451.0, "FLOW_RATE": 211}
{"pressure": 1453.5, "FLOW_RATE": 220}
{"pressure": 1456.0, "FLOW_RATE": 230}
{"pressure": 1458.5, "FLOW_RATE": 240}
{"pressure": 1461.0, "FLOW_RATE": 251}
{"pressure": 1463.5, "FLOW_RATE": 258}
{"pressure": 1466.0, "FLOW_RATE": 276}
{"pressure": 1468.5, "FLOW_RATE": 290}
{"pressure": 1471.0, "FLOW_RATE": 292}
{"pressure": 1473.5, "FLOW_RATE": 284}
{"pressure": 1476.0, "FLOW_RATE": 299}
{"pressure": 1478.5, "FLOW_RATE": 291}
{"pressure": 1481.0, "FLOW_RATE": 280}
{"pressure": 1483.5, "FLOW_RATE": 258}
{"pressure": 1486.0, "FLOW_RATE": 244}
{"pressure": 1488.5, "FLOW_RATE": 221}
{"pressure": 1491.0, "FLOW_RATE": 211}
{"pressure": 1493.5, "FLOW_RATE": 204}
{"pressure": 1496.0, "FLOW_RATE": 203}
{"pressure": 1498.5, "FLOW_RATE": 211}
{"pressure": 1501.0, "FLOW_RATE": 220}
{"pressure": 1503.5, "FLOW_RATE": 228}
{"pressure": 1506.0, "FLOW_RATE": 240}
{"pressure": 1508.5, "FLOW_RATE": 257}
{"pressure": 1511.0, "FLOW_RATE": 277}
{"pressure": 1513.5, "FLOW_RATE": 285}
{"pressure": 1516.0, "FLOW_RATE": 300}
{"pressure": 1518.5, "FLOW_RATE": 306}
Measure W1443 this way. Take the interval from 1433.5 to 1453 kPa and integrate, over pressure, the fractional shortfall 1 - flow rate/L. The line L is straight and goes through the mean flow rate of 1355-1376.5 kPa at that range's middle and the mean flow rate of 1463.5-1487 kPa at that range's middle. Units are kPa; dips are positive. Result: 4.57 kPa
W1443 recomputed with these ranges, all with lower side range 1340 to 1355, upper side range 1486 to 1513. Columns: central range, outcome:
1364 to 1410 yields 3.16 kPa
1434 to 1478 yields 2.46 kPa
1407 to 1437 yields 3.02 kPa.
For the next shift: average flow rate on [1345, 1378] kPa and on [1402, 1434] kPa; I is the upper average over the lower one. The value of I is 0.8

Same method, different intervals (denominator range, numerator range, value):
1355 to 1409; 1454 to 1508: 0.82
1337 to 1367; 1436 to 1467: 0.68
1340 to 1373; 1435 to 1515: 0.73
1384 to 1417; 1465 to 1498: 0.91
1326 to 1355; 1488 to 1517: 0.70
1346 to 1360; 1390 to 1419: 0.81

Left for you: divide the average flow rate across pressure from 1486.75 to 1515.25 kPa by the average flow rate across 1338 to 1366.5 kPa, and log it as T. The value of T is 0.68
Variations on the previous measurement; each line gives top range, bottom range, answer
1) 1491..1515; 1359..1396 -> 0.77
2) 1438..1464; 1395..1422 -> 0.83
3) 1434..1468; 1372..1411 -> 0.81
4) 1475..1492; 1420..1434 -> 1.00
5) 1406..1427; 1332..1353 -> 0.78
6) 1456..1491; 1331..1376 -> 0.79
